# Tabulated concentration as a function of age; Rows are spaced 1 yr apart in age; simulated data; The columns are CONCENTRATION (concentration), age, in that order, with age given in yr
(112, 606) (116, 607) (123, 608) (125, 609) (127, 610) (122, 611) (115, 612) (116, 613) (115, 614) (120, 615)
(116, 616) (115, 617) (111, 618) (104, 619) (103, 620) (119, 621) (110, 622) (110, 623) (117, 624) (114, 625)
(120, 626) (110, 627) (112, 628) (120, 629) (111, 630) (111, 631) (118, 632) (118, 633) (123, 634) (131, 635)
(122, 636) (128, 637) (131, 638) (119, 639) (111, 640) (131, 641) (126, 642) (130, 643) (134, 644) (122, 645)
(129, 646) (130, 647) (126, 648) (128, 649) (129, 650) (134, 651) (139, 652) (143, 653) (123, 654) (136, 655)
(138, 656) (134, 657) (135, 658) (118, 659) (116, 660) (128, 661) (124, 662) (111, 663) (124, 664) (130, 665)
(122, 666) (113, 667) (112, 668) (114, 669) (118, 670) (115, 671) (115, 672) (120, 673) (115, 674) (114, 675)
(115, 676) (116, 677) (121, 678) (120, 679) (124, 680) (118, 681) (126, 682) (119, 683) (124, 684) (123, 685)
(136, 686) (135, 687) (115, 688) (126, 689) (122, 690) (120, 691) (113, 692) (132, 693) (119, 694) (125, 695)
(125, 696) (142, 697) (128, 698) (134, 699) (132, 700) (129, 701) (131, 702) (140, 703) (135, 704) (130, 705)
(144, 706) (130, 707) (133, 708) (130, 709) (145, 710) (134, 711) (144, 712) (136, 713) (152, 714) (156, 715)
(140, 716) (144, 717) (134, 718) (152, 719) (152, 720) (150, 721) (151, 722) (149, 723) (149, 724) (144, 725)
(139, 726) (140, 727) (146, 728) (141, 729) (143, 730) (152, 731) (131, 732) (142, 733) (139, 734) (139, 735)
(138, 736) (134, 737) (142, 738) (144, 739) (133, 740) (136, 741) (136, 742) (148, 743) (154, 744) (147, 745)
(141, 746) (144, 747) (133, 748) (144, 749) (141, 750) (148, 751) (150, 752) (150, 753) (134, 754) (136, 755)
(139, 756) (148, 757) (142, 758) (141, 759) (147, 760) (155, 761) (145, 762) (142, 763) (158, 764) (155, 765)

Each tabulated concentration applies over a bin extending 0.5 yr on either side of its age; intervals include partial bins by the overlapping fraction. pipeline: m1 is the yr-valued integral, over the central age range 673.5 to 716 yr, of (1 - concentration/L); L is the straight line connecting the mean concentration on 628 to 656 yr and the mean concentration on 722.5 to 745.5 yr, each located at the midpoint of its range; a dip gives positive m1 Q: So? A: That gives 2.0 yr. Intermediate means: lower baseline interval 126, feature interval 129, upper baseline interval 142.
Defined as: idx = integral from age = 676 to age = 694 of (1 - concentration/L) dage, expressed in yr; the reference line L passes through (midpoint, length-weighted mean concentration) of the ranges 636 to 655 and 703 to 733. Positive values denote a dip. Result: 1.8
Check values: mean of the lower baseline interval 129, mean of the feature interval 123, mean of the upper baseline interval 142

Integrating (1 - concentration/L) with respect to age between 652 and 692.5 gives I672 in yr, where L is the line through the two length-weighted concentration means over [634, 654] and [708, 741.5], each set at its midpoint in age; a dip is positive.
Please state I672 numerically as 3.2 yr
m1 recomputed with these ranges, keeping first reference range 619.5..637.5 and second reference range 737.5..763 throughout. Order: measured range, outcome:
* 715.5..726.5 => -0.7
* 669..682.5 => 0.9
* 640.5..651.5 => -0.8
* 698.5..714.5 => -0.3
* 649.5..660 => -0.8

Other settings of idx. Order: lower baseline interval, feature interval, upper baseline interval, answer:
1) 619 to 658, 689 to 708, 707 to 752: 0.9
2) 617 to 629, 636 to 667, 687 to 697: -2.8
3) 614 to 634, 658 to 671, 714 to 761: 0.5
